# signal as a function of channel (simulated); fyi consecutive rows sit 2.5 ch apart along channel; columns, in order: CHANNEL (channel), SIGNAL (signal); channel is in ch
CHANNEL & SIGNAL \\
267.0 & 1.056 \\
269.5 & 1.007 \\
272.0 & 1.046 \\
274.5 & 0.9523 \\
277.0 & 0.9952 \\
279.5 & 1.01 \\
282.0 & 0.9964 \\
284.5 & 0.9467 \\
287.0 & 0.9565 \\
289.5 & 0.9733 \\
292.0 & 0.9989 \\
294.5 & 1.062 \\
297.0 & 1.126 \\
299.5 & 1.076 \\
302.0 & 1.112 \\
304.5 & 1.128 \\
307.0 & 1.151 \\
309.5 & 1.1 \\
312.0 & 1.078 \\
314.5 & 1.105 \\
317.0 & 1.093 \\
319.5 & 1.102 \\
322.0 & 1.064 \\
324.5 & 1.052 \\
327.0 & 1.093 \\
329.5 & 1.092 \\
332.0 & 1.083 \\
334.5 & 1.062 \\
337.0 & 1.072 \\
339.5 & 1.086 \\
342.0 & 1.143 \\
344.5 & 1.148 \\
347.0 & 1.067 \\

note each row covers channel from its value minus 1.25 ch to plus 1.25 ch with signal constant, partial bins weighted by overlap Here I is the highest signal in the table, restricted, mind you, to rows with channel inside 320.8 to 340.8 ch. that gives 1.093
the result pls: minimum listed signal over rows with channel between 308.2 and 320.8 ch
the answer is 1.078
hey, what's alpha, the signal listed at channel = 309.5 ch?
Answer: 1.1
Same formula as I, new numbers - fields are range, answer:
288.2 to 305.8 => 1.128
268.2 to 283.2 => 1.046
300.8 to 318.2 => 1.151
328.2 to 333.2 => 1.092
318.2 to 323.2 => 1.102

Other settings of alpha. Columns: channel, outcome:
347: 1.067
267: 1.056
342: 1.143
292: 0.9989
